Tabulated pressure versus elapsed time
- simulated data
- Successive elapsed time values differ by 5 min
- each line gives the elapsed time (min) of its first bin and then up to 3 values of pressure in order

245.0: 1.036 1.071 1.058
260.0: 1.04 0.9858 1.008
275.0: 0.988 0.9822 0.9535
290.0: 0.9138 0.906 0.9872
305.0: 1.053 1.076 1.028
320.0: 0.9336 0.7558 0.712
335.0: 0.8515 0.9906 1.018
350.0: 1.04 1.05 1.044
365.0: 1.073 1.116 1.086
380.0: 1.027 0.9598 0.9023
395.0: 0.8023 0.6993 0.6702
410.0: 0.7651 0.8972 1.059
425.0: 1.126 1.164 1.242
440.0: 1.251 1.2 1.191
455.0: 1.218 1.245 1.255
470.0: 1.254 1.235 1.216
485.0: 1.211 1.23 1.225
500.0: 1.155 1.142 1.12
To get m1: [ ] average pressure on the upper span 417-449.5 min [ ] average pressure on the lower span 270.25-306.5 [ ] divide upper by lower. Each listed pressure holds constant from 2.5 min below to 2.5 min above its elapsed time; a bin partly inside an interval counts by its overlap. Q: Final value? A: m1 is 1.21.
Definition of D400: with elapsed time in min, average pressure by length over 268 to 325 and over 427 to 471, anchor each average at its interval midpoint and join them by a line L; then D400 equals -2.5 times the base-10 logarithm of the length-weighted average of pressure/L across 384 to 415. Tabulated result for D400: 0.39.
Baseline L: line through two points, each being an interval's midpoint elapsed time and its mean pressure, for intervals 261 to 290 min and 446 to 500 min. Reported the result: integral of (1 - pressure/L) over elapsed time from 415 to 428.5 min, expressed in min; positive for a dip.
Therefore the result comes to 1.2 min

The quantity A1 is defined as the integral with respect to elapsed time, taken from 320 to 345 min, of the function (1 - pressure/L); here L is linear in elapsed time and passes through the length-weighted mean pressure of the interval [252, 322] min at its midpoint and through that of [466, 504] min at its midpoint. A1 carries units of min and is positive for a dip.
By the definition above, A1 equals 4.5 min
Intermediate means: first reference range 0.995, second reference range 1.22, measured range 0.857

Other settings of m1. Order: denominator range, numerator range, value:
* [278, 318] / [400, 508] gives 1.15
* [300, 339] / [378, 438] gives 1.02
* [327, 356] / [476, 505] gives 1.29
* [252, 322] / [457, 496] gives 1.24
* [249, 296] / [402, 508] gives 1.15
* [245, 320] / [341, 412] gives 0.95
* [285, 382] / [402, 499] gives 1.16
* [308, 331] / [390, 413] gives 0.83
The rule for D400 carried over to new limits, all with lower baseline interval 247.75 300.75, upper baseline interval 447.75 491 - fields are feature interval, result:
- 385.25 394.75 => 0.26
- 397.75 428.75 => 0.30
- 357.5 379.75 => 0.03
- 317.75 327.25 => 0.23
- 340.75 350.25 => 0.06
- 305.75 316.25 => -0.02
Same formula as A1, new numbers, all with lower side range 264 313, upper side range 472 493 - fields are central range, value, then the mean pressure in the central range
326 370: 3.6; 0.973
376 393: 2.1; 0.969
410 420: 2.1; 0.905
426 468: -1.3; 1.22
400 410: 3.8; 0.701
